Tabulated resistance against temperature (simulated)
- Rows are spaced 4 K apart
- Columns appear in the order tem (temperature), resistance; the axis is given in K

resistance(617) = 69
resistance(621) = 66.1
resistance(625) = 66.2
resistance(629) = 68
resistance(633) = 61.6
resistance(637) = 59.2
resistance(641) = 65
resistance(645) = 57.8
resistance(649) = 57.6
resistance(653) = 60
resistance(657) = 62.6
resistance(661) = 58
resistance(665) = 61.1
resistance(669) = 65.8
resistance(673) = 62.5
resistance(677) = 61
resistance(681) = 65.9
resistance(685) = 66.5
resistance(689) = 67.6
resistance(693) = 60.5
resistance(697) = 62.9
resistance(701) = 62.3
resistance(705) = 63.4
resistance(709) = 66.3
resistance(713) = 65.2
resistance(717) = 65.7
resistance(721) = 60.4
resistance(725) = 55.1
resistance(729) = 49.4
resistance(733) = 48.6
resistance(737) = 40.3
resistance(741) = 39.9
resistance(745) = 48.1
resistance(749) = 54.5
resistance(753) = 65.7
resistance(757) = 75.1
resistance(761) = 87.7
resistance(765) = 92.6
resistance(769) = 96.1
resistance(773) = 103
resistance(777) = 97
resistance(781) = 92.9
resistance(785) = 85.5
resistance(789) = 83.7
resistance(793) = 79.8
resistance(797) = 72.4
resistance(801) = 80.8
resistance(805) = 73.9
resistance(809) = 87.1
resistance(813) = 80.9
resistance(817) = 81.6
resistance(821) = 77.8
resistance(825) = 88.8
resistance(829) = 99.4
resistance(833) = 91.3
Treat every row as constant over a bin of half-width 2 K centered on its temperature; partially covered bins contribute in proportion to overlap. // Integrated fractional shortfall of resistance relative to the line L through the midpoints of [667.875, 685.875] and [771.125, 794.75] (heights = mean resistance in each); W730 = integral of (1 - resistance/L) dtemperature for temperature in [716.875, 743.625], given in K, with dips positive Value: 9.3 K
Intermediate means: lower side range 64.1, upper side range 90.4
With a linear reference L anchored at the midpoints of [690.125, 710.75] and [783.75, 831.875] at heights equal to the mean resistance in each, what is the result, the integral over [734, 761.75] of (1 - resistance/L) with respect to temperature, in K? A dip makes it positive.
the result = 5.8 K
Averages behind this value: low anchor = 63.2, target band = 57.1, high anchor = 82.8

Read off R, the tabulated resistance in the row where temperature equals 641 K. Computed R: 65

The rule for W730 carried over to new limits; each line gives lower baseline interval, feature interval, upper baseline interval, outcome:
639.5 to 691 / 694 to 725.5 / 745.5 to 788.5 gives 3.8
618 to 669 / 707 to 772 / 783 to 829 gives 9.1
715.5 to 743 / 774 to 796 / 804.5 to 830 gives -4.9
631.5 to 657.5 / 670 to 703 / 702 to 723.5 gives -0.6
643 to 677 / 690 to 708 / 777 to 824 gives 1.1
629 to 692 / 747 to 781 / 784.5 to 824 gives -4.0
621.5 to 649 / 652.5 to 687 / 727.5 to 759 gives -1.9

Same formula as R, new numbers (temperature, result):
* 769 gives 96.1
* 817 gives 81.6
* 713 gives 65.2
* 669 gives 65.8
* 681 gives 65.9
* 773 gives 103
